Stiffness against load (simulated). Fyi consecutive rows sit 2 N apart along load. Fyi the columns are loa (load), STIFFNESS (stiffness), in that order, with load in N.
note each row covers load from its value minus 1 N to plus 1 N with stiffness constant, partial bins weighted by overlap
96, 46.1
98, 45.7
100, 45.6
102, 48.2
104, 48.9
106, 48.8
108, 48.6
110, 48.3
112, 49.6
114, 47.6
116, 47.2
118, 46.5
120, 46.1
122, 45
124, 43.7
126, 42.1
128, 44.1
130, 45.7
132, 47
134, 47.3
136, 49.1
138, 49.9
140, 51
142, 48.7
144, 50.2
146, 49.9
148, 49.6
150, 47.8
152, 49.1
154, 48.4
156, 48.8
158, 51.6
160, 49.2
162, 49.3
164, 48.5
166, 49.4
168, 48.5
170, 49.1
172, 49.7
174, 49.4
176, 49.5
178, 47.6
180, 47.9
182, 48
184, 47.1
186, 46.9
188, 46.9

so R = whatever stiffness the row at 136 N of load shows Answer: 49.1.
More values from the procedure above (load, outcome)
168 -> 48.5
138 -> 49.9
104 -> 48.9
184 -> 47.1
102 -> 48.2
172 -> 49.7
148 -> 49.6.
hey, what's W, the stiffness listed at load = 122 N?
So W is 45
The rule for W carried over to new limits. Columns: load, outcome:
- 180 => 47.9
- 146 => 49.9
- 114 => 47.6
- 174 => 49.4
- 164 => 48.5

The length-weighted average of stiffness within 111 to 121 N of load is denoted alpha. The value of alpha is 47.4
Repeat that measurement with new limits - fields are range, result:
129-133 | 46.4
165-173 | 49.2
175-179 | 48.5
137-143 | 49.9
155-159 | 50.2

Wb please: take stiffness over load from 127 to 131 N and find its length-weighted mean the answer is 44.9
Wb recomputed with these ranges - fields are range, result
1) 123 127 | 42.9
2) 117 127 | 44.7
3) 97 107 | 47.4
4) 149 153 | 48.5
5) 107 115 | 48.5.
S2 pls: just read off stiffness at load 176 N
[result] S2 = 49.5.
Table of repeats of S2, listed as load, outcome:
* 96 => 46.1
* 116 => 47.2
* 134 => 47.3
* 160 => 49.2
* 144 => 50.2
